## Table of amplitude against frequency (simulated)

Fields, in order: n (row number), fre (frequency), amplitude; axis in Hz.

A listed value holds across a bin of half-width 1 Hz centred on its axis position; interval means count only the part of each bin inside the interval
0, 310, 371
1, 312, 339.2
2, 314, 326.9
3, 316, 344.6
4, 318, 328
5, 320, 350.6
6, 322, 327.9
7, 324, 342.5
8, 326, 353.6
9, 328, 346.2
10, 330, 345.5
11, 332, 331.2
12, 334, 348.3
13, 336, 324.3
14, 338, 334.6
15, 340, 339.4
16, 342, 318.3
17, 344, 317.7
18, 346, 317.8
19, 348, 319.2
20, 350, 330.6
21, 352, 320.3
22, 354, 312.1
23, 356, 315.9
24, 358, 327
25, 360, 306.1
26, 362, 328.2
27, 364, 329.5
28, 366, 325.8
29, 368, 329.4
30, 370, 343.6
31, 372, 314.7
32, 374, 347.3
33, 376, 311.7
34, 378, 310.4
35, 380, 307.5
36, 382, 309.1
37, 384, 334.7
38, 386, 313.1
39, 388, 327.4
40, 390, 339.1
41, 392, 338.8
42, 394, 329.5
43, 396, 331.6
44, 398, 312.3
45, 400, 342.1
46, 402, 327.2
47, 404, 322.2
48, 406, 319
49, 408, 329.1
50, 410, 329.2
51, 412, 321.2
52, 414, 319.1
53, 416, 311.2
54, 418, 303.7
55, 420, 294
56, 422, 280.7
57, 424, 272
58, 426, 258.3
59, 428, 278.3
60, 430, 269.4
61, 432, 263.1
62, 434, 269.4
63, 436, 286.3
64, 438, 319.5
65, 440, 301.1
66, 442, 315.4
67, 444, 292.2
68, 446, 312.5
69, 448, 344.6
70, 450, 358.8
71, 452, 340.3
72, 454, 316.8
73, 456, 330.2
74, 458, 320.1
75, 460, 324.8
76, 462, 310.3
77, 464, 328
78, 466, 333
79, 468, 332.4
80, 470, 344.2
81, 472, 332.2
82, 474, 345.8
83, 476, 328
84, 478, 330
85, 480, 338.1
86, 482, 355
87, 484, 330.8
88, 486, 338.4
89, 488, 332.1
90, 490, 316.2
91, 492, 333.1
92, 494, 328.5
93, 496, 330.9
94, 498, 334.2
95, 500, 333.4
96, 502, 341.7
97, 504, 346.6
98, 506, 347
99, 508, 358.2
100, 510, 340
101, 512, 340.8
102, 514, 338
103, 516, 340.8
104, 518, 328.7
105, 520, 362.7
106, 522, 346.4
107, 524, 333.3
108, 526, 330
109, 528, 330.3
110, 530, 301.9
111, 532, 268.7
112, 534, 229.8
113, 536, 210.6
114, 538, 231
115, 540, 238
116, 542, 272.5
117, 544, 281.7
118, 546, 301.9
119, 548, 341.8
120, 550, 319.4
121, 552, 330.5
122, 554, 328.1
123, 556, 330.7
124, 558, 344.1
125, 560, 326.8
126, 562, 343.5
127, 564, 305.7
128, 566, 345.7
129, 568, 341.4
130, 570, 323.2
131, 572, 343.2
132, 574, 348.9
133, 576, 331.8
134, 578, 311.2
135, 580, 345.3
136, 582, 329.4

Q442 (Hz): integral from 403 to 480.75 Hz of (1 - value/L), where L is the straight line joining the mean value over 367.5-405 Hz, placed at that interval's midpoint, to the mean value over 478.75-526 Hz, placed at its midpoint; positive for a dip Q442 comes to 4.4 Hz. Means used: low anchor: 326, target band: 313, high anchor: 339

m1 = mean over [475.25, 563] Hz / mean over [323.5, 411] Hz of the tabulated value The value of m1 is 1.0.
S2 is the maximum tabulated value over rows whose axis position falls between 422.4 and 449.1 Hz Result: 344.6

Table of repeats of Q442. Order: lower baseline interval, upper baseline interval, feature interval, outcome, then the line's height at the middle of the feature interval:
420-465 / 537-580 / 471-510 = -3.5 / 309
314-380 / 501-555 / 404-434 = 2.4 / 323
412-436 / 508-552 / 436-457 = -2.3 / 290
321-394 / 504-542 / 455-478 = -1.0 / 316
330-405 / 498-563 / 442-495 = -1.7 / 320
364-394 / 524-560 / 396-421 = 0.0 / 320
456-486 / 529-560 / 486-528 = -3.6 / 312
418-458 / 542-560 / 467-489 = -2.1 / 307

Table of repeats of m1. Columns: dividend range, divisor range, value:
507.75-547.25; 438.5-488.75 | 0.92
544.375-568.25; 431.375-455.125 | 1.06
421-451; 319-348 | 0.88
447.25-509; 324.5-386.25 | 1.03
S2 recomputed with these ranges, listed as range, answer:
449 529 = 362.7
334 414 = 348.3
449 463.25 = 358.8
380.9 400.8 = 342.1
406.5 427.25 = 329.2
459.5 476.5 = 345.8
